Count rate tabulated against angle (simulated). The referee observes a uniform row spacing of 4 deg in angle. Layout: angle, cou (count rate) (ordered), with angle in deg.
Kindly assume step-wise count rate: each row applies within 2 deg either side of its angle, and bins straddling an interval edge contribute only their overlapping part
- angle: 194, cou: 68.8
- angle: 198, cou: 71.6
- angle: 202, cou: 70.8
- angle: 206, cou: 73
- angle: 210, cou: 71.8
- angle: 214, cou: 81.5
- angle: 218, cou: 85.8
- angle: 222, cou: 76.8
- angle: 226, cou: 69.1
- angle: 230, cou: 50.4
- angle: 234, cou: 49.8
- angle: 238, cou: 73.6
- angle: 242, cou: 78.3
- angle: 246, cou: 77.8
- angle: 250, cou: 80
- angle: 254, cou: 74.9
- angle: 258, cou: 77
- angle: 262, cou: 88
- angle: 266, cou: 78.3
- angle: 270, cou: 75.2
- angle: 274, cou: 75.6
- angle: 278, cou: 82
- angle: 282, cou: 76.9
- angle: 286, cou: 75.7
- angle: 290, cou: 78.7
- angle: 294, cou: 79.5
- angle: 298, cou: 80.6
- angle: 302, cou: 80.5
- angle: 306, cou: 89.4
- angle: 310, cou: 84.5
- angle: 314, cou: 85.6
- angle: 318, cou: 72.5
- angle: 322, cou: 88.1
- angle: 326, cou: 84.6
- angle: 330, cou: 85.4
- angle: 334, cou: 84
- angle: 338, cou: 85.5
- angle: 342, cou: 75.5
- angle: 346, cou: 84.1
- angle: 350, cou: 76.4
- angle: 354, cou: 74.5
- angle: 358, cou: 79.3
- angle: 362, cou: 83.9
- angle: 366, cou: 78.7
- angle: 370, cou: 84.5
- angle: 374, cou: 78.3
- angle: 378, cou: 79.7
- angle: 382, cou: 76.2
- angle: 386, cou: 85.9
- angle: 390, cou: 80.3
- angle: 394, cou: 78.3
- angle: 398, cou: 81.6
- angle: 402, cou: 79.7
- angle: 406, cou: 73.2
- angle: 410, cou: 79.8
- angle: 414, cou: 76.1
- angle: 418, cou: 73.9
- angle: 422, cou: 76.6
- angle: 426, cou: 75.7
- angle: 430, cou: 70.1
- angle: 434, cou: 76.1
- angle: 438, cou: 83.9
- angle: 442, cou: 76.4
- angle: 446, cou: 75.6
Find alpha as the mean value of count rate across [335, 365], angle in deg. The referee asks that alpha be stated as 80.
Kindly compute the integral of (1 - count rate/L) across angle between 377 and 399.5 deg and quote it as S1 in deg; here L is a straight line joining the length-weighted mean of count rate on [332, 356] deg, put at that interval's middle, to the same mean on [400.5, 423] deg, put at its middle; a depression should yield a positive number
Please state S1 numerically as -0.8 deg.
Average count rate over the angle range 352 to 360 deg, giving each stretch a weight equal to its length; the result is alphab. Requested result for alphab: 76.9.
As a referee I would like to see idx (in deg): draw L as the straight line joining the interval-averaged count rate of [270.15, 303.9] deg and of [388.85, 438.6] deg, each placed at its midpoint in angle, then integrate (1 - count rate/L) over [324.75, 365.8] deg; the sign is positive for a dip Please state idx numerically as -1.7 deg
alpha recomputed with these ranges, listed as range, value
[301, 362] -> 82.1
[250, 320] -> 79.7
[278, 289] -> 77.6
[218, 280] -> 74.2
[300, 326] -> 83.5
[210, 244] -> 70.7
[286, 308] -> 81.2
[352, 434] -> 78.3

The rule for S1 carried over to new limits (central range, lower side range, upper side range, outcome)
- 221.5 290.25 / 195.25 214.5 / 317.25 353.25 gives 2.1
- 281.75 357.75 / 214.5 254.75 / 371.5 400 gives -4.7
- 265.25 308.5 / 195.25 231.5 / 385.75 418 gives -2.6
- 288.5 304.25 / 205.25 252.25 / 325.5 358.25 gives -0.5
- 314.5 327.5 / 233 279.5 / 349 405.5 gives -0.7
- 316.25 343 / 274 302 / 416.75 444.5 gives -1.6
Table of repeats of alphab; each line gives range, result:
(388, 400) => 80.1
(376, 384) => 78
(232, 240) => 61.7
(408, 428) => 76.4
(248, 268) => 79.6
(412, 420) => 75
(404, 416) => 76.4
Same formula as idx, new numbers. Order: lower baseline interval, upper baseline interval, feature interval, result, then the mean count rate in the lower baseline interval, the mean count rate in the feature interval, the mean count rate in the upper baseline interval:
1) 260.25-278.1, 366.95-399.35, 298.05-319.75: -0.71 deg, 79.5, 82.4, 80.5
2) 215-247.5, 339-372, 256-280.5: -2.04 deg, 70.4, 79.3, 79.8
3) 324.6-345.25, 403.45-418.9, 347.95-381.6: 0.41 deg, 83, 79.3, 76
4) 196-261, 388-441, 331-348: -1.56 deg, 72.9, 82.5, 77.3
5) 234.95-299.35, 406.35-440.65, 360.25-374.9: -0.89 deg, 77.8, 81.5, 76.4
